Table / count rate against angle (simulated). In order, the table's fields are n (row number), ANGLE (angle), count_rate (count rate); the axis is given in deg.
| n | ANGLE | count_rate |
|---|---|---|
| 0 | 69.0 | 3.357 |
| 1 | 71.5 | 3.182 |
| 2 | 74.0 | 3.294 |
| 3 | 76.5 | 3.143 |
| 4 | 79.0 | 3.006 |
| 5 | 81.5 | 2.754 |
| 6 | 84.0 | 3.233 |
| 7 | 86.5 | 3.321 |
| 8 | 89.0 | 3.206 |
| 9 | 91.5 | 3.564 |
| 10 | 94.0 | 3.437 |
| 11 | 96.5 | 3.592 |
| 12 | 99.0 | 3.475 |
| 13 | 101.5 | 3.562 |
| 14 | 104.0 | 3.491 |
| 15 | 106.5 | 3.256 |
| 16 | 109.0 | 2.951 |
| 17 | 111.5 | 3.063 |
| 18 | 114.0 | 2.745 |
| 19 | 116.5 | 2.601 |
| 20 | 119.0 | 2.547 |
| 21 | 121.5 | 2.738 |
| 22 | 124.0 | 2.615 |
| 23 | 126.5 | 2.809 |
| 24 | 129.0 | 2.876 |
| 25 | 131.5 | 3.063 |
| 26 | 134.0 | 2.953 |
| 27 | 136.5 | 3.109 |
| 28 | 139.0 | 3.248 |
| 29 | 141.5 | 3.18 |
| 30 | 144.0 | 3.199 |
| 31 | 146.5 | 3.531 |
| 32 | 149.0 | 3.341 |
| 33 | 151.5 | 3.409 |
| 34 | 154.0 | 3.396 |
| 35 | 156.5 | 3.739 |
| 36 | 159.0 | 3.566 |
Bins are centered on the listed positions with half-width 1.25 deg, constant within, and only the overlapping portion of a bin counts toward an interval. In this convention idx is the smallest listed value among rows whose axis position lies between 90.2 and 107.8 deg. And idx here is 3.256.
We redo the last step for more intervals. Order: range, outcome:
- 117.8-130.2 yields 2.547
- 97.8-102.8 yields 3.475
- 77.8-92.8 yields 2.754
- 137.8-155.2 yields 3.18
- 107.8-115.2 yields 2.745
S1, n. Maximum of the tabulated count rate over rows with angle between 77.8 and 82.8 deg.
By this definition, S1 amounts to 3.006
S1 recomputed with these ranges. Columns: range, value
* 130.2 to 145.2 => 3.248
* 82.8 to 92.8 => 3.564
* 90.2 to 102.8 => 3.592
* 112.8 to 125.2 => 2.745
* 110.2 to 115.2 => 3.063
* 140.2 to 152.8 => 3.531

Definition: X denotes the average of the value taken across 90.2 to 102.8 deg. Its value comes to 3.52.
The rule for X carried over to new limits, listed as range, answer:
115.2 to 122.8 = 2.63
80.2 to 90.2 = 3.13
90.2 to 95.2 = 3.5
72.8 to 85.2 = 3.08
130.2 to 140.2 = 3.09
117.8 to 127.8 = 2.68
